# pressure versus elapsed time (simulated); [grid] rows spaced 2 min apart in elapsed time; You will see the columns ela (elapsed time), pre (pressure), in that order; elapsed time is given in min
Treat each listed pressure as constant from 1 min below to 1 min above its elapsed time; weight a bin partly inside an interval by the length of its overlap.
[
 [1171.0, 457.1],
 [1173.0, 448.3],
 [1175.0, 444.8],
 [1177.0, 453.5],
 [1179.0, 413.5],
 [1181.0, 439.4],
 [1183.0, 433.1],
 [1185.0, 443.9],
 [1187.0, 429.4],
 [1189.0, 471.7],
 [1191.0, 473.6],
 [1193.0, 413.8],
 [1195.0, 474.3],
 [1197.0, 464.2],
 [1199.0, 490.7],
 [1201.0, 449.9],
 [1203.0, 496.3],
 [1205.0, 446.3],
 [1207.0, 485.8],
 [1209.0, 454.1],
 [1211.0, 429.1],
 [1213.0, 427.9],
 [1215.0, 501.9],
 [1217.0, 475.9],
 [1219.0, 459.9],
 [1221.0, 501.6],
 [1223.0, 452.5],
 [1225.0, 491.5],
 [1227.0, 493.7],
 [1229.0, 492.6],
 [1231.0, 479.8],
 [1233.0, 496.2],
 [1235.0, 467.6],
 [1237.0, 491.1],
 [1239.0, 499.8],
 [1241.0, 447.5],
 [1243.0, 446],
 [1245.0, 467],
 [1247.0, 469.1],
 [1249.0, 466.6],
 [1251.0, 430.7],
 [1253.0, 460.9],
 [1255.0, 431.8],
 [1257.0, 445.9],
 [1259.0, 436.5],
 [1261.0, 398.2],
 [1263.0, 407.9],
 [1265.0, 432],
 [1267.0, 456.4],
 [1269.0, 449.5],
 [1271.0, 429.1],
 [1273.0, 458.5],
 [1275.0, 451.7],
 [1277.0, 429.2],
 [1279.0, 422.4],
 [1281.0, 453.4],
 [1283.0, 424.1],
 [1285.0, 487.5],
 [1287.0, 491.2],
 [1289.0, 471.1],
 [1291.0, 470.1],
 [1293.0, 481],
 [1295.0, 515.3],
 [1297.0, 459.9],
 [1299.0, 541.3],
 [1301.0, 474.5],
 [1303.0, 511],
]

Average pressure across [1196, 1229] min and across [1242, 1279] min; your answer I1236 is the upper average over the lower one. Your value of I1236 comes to 0.9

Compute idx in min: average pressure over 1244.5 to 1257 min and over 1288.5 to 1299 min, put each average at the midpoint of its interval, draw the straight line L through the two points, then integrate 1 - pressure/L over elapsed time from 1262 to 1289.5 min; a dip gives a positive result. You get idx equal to 1.5 min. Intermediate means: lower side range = 453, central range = 447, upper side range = 486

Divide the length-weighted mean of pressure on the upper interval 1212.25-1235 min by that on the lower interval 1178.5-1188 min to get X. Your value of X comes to 1.1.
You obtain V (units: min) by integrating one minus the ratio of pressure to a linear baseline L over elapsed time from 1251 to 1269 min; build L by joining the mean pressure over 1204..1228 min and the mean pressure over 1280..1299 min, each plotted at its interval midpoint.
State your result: 1.5 min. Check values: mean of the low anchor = 468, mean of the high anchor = 476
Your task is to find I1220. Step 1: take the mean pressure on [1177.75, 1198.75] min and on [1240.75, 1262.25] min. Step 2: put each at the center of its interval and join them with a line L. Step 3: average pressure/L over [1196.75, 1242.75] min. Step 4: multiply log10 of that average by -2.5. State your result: -0.064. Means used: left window 447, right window 445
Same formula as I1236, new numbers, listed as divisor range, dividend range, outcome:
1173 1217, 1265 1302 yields 1.02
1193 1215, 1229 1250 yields 1.03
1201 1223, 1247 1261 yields 0.95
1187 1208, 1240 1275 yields 0.95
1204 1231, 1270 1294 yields 0.97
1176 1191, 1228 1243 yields 1.08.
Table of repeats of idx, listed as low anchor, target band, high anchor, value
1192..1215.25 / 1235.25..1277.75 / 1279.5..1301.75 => 2.0 min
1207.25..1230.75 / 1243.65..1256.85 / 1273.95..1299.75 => 0.5 min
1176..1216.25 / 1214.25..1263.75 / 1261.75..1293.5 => -1.3 min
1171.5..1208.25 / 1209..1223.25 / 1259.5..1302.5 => -0.3 min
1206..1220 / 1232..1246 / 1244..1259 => -0.6 min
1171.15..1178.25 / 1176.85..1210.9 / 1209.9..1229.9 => 0.3 min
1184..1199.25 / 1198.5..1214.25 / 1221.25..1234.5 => 0.3 min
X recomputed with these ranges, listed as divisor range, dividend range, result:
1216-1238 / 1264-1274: 0.92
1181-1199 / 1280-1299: 1.05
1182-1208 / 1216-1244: 1.04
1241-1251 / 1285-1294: 1.05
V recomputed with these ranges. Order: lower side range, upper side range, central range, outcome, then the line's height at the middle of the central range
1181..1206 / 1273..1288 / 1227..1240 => -1.0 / 454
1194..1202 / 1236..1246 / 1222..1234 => -0.4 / 470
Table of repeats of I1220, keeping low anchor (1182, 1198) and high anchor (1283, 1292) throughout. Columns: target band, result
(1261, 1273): 0.08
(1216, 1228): -0.05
